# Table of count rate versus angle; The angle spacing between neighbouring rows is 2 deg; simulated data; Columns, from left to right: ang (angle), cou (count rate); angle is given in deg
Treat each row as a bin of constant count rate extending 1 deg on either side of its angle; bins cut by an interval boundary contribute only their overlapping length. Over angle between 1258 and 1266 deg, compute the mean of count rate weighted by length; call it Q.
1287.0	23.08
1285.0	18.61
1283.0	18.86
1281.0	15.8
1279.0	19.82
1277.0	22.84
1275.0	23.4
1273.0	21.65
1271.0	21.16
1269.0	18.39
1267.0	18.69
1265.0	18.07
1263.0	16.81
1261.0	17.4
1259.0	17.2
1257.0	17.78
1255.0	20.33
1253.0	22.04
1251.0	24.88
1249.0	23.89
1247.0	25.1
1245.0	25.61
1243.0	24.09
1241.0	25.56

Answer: 17.4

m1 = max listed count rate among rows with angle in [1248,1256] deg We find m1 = 24.88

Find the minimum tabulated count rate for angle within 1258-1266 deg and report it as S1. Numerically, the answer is 16.81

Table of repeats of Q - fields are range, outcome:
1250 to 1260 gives 20.4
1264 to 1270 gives 18.4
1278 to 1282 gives 17.8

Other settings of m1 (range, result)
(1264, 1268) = 18.69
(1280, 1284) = 18.86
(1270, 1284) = 23.4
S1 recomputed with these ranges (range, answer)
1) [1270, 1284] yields 15.8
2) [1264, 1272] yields 18.07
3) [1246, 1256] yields 20.33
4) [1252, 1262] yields 17.2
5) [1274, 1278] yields 22.84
